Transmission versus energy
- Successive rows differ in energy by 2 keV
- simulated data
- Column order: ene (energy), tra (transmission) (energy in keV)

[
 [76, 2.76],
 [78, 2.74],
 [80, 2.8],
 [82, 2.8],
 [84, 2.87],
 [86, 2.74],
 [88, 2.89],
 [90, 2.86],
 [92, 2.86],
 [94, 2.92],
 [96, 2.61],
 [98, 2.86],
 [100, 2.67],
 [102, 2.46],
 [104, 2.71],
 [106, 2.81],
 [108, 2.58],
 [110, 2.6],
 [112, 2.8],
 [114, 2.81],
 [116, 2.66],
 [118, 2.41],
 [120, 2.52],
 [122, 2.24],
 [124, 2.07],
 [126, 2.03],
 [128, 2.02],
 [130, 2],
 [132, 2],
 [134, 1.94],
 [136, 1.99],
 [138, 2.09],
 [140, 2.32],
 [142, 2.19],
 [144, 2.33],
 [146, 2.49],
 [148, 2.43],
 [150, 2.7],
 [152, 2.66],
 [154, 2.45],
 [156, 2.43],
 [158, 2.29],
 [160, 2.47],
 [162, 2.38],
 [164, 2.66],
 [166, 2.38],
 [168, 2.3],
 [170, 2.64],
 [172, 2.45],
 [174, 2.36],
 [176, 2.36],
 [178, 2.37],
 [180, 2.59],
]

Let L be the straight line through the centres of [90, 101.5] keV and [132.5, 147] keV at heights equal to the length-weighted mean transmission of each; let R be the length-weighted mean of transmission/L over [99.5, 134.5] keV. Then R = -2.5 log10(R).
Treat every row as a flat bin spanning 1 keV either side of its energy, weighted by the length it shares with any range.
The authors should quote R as 0.039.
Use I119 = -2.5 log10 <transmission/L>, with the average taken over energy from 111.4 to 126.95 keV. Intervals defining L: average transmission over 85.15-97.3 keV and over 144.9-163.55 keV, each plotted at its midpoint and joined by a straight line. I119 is 0.10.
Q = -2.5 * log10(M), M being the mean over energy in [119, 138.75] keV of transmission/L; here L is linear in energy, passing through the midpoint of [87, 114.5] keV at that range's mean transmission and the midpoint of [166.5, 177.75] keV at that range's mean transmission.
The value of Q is 0.24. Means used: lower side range 2.74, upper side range 2.42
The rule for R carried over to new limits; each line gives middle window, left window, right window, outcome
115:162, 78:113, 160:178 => 0.12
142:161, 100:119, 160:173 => 0.03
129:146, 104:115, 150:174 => 0.21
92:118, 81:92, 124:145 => -0.07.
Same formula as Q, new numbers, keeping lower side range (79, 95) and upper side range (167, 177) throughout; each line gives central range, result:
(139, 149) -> 0.09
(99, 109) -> 0.05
